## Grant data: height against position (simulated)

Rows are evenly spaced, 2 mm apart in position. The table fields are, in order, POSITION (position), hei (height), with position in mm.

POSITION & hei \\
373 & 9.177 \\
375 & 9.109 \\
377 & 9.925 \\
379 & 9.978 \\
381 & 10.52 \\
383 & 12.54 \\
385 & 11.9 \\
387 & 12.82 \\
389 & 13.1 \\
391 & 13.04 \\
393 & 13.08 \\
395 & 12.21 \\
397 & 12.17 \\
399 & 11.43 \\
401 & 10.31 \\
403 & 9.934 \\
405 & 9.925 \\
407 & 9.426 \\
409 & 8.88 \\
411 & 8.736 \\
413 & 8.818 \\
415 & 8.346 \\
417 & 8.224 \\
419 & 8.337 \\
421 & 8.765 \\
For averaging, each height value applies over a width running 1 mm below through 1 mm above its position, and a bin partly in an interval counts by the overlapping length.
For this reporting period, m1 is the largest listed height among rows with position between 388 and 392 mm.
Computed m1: 13.1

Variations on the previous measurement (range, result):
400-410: 10.31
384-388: 12.82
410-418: 8.818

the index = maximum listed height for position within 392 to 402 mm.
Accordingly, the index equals 13.08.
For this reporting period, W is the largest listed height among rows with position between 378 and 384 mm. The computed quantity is 12.54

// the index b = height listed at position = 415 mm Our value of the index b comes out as 8.346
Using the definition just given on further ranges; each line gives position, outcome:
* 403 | 9.934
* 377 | 9.925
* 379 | 9.978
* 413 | 8.818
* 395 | 12.21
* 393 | 13.08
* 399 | 11.43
